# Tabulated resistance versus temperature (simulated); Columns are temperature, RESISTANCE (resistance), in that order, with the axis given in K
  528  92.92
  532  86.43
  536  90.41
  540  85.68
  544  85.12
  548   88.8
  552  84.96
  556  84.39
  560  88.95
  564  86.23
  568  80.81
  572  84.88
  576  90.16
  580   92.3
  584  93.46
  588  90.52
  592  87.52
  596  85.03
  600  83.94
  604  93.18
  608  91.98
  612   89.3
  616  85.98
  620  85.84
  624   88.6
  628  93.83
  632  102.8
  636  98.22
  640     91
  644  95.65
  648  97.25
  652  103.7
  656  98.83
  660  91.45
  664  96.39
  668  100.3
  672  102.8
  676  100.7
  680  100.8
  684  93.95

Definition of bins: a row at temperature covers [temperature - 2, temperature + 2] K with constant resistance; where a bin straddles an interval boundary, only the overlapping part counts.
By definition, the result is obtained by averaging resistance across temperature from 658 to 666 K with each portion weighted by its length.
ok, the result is 93.9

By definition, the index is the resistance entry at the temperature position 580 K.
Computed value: 92.3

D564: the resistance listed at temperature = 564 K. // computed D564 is 86.23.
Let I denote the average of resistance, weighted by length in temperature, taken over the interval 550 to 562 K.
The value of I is 86.1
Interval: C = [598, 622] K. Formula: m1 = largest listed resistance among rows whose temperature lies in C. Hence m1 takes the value 93.18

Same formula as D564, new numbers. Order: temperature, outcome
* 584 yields 93.46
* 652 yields 103.7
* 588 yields 90.52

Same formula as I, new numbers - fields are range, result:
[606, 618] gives 89.1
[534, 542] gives 88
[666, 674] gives 102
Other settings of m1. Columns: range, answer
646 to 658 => 103.7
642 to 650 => 97.25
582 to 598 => 93.46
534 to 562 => 90.41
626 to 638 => 102.8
